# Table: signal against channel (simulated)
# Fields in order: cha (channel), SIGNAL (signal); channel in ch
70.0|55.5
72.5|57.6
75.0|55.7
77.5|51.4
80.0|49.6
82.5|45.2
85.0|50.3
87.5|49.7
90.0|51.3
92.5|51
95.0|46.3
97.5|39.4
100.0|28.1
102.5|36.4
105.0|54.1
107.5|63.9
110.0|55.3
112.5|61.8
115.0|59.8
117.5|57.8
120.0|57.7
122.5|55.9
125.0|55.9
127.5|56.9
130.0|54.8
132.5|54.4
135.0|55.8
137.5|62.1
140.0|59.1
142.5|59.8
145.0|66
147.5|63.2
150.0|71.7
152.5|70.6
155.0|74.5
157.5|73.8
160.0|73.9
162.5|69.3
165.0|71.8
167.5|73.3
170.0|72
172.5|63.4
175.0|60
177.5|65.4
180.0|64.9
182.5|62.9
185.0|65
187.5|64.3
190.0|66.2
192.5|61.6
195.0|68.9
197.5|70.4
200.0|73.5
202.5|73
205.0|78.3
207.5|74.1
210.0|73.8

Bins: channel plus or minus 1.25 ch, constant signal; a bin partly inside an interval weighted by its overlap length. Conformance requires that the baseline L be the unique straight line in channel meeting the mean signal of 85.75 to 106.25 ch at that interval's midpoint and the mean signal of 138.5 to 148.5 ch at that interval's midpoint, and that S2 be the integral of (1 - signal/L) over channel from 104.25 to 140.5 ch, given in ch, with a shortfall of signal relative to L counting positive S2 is -2.5 ch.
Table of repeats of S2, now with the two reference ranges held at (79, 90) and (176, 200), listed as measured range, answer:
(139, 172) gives -4.6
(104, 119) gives -1.5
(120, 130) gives -0.1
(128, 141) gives 0.0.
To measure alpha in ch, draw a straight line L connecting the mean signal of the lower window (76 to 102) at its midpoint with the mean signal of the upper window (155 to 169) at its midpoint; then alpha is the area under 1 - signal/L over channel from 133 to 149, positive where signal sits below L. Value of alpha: 1.0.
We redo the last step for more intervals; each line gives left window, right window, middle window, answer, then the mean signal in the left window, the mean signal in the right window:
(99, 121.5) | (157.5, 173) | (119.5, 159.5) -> 0.4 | 53.1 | 71.2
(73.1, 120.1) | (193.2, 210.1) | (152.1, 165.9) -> -1.9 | 50.7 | 72.7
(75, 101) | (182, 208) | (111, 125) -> -1.4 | 46.9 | 69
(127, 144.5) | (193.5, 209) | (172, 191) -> 1.2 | 57.9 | 72.9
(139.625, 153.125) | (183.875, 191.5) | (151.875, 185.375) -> -1.8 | 65.2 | 65.1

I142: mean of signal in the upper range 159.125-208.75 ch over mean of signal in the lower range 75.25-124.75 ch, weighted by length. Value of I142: 1.34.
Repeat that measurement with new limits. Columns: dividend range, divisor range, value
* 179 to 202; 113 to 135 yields 1.17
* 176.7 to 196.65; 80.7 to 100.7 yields 1.42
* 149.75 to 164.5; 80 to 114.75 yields 1.47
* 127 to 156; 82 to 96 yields 1.27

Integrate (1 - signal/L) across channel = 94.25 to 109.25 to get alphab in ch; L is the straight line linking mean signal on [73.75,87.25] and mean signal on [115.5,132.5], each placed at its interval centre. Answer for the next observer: 2.4 ch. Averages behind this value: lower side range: 50.4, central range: 45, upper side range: 56.5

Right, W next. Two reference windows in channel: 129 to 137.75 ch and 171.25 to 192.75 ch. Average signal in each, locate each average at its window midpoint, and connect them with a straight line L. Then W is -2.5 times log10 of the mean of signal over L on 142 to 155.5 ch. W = -0.16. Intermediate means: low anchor 56.2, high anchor 63.8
